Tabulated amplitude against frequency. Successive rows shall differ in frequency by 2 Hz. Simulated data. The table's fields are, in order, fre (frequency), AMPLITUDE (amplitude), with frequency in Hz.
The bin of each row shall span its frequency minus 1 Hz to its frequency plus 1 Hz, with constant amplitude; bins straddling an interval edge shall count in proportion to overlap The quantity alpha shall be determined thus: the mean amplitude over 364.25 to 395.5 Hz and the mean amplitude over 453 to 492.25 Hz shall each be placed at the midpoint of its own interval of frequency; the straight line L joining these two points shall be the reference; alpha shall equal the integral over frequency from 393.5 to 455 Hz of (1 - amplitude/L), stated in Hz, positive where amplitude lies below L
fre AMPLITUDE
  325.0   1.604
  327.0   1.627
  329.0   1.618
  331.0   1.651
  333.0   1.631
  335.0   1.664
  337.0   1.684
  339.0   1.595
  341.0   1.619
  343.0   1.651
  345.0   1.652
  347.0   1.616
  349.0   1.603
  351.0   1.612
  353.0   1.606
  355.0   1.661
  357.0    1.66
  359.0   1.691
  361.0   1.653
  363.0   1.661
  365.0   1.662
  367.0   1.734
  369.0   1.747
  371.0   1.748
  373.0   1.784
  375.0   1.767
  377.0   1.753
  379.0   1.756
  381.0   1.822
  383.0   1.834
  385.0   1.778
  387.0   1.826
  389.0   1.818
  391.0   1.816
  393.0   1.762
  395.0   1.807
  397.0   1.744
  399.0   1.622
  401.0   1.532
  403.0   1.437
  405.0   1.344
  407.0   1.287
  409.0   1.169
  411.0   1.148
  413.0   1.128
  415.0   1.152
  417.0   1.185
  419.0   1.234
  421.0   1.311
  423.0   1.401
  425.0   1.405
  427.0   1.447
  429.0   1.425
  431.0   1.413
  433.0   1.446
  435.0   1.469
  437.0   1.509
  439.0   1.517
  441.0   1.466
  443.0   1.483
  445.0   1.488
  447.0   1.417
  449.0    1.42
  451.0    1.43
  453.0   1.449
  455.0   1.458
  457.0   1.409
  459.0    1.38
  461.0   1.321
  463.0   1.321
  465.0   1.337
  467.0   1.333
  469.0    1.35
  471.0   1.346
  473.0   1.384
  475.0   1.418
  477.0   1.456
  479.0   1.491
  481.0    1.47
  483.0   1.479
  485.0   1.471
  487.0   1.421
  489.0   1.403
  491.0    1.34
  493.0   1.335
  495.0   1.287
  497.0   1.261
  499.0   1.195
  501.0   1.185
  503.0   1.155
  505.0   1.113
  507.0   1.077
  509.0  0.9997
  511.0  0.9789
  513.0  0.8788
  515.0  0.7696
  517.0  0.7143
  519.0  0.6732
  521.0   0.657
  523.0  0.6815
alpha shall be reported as 6.95 Hz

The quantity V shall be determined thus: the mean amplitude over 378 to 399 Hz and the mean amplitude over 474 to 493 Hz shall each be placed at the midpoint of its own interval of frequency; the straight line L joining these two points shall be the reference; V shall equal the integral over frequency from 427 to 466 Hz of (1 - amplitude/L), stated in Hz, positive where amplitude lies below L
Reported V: 3.5 Hz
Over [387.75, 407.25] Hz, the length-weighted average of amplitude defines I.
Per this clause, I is 1.63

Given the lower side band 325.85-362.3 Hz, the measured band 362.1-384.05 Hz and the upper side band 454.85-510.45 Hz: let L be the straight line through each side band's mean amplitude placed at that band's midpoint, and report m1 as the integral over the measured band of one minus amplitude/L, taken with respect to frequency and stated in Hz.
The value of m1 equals -2.5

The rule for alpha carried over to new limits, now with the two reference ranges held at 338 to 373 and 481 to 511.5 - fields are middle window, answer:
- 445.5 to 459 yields -0.44 Hz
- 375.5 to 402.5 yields -3.24 Hz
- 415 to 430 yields 1.40 Hz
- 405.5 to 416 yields 2.22 Hz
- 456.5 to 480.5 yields -0.78 Hz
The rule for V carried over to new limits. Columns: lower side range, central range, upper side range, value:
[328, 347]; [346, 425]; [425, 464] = -1.7 Hz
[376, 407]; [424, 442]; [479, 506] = 1.0 Hz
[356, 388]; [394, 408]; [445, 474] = 0.7 Hz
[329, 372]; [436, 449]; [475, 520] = -1.0 Hz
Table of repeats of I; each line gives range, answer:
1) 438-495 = 1.41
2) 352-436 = 1.56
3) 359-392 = 1.76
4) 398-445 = 1.37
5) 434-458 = 1.46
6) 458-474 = 1.35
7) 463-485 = 1.41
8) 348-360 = 1.64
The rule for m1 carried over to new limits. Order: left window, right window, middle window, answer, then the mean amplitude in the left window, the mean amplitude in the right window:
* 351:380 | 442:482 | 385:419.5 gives 2.42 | 1.7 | 1.41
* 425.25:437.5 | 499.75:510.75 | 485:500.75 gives -2.24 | 1.45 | 1.1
